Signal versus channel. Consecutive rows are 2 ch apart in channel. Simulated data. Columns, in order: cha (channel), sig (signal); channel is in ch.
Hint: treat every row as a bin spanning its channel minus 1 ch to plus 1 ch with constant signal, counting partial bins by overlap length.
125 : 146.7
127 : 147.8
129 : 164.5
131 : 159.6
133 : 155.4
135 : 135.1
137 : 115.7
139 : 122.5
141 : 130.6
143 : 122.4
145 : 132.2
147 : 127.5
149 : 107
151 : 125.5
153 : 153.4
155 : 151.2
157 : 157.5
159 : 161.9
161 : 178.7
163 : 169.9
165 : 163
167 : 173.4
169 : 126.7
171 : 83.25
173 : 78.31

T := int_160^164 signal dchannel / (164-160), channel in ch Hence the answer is 174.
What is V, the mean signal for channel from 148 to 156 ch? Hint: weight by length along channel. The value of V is 134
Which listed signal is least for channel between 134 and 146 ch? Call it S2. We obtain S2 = 115.7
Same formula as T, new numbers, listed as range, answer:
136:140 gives 119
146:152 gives 120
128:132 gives 162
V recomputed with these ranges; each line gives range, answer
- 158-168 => 169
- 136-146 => 125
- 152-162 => 161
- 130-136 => 150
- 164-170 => 154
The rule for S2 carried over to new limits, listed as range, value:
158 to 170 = 126.7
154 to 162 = 151.2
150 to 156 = 125.5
